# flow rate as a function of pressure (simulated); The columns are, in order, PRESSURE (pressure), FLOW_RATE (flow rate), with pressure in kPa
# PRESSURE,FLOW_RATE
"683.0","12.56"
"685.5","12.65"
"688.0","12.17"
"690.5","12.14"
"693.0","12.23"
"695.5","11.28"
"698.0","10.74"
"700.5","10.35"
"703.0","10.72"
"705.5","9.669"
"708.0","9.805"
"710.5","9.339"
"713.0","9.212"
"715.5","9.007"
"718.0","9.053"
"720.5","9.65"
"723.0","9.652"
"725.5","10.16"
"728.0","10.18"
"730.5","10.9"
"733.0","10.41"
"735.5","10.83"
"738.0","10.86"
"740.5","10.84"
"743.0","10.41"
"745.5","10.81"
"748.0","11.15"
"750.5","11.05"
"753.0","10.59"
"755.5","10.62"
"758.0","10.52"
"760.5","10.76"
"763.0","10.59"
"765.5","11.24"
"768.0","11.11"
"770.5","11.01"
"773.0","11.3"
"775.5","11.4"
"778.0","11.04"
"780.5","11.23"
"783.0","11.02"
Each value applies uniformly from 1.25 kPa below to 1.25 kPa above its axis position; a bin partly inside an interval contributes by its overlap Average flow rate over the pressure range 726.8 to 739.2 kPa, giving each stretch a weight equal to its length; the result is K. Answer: 10.6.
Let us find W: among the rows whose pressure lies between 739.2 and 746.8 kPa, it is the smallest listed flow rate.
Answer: 10.41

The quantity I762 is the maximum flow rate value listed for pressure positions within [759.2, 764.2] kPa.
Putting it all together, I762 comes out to 10.76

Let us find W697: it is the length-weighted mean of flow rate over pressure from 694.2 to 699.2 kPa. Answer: 11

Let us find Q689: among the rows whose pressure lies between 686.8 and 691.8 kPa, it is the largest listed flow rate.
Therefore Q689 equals 12.17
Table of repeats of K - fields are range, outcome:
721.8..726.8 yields 9.91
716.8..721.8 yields 9.36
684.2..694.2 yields 12.3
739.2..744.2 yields 10.6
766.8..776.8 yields 11.2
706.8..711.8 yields 9.57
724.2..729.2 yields 10.2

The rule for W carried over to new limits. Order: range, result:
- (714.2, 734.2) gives 9.007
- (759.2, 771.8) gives 10.59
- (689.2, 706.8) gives 9.669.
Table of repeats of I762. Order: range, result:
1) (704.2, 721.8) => 9.805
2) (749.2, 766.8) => 11.24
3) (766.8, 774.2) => 11.3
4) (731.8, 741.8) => 10.86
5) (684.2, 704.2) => 12.65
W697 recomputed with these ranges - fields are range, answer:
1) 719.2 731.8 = 10.1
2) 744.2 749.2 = 11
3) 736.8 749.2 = 10.8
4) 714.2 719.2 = 9.03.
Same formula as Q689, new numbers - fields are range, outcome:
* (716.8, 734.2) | 10.9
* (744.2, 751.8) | 11.15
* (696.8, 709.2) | 10.74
